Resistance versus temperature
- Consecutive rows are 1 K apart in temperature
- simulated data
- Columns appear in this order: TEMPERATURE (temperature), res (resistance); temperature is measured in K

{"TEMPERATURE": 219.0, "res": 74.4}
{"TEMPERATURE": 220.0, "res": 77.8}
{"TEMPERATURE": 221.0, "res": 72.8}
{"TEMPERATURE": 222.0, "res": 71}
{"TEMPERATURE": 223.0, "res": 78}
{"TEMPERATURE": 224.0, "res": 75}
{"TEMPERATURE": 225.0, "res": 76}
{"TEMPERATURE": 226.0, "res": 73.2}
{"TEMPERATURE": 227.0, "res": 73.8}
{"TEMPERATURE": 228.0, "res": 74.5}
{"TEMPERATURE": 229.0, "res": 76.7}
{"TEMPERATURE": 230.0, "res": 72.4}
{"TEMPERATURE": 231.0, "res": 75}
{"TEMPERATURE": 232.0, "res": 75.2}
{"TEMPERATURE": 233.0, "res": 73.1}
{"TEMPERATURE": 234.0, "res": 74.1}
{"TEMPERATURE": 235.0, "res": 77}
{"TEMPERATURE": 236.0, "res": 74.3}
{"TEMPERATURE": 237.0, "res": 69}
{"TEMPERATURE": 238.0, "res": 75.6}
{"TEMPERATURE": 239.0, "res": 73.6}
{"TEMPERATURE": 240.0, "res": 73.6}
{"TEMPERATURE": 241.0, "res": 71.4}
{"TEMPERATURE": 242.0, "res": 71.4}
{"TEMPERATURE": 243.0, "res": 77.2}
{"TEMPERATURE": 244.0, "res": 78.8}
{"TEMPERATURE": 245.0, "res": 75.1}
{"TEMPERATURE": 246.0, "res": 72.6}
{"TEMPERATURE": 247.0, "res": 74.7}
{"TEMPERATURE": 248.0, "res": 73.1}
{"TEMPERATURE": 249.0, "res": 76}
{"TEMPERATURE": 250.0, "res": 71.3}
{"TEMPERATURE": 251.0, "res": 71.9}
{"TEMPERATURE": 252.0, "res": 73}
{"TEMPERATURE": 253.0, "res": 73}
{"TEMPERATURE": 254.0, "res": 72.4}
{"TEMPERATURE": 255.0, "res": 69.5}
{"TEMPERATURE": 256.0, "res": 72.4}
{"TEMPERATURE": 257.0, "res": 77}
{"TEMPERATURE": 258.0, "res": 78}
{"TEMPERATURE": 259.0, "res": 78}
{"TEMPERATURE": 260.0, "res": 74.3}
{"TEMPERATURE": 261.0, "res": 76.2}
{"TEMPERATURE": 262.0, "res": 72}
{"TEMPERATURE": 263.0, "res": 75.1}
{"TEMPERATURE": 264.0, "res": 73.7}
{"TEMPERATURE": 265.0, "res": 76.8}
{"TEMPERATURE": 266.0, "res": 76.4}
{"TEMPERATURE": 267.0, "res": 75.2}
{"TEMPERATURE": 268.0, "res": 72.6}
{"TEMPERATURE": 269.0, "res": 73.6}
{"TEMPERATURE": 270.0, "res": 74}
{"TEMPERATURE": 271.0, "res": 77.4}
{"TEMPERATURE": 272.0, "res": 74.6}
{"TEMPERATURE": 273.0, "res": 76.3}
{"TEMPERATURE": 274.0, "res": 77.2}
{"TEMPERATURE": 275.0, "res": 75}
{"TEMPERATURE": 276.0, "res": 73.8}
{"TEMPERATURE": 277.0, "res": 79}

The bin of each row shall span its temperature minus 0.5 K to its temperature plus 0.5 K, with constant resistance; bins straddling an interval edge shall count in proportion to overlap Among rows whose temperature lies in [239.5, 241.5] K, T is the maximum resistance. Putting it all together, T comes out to 73.6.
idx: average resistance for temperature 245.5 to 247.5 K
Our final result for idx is 73.7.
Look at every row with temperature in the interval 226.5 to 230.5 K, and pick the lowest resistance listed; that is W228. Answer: 72.4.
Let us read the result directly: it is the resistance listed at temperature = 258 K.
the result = 78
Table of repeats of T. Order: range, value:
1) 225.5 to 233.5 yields 76.7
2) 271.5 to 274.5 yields 77.2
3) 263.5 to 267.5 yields 76.8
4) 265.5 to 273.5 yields 77.4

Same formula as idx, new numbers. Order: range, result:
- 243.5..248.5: 74.9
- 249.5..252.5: 72.1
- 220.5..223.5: 73.9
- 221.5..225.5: 75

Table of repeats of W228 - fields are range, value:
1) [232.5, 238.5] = 69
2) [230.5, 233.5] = 73.1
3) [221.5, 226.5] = 71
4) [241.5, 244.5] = 71.4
